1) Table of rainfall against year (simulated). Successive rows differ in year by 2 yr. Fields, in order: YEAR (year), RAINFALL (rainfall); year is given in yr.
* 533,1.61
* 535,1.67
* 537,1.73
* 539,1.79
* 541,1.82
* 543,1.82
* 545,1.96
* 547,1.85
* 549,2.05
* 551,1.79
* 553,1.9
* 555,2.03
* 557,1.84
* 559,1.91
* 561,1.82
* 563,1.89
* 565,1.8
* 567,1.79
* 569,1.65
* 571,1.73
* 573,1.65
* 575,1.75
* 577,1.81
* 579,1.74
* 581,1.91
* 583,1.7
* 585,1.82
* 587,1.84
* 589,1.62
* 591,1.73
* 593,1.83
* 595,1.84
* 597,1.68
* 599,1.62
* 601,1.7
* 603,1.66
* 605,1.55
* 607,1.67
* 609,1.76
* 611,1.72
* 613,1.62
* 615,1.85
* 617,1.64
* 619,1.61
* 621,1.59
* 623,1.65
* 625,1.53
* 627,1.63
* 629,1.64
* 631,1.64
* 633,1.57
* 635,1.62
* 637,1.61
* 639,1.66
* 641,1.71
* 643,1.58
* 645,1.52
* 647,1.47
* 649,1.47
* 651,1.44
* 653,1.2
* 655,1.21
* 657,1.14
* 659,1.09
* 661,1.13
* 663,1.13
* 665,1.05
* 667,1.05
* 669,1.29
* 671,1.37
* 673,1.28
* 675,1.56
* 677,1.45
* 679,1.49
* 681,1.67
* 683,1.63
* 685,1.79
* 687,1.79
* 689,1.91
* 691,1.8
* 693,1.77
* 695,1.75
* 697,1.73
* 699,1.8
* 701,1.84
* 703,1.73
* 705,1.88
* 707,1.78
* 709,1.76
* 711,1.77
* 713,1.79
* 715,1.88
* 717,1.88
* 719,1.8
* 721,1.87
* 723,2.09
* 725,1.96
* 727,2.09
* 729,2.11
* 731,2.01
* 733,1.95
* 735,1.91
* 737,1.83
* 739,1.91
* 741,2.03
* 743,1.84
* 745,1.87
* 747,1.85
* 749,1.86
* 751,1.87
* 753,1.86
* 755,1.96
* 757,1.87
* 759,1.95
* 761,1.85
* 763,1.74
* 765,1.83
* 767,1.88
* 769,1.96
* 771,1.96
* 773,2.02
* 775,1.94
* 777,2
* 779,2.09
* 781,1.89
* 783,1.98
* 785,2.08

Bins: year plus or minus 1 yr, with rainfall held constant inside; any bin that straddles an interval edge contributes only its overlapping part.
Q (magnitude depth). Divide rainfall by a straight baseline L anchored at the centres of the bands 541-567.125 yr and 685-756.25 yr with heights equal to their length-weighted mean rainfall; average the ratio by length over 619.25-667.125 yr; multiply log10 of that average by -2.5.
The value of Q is 0.29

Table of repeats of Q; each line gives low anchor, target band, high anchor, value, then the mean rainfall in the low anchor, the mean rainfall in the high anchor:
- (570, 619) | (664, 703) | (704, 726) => 0.15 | 1.72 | 1.86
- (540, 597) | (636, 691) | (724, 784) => 0.29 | 1.82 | 1.93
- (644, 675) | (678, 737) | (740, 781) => -0.17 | 1.27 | 1.91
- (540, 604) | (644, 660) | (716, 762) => 0.37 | 1.8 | 1.92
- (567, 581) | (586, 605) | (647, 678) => -0.06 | 1.74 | 1.26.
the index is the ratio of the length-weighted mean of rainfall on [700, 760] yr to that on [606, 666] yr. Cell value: 1.3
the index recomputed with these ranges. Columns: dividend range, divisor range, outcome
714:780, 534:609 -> 1.08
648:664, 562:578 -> 0.70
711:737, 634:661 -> 1.35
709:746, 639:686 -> 1.38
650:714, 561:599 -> 0.87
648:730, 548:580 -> 0.89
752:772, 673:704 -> 1.11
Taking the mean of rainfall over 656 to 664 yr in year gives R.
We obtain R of 1.12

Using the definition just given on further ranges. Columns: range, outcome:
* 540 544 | 1.82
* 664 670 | 1.13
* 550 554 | 1.84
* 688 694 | 1.83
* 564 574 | 1.72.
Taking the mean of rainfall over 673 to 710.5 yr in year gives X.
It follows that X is 1.72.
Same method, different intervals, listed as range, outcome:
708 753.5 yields 1.9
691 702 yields 1.78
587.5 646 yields 1.66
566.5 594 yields 1.75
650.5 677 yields 1.23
